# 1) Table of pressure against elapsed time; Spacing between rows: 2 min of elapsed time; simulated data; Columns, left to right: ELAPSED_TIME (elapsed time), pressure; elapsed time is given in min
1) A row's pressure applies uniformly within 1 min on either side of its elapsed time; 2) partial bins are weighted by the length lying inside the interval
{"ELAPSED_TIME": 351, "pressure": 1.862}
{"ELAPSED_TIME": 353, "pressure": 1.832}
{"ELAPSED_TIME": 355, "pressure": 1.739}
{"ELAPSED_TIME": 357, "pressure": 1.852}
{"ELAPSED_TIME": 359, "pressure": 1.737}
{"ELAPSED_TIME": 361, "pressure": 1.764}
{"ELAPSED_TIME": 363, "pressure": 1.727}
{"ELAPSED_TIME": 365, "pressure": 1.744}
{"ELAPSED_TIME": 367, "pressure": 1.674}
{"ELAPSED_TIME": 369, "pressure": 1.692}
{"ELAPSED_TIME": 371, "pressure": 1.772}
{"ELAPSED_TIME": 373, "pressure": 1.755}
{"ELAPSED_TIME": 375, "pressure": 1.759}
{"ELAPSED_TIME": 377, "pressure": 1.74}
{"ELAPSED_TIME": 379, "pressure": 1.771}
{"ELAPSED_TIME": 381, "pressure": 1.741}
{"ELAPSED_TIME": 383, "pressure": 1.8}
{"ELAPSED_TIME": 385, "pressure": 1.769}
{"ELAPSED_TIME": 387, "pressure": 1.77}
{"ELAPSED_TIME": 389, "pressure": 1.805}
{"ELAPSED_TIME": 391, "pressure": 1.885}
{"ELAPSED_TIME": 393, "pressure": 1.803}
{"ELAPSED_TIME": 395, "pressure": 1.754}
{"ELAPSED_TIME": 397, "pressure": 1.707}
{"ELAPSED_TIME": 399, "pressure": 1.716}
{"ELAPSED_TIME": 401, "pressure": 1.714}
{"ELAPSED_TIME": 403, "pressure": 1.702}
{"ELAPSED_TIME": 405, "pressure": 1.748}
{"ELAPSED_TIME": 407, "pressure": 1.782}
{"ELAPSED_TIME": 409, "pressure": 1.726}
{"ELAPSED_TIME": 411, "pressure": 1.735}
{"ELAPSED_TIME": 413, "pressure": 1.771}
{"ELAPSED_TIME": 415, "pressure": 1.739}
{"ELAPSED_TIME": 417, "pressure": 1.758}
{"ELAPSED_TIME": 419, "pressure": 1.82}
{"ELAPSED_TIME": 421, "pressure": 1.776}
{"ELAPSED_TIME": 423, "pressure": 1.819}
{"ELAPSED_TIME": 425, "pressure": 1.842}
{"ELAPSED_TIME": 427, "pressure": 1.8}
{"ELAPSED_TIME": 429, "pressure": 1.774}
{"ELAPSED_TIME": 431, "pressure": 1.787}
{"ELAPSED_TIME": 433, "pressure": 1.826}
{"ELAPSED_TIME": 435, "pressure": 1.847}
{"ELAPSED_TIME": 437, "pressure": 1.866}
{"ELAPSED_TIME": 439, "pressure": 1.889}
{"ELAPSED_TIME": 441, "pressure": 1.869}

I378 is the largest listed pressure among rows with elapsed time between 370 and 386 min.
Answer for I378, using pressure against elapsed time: 1.8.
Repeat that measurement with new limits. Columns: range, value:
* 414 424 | 1.82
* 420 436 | 1.847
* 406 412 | 1.782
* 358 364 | 1.764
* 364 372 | 1.772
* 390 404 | 1.885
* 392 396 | 1.803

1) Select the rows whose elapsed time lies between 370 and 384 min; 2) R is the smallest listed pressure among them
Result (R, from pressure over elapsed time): 1.74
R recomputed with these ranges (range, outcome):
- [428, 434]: 1.774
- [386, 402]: 1.707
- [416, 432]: 1.758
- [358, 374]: 1.674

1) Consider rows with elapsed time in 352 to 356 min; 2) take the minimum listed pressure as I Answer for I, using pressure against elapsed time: 1.739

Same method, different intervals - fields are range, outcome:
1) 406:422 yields 1.726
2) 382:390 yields 1.769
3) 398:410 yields 1.702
